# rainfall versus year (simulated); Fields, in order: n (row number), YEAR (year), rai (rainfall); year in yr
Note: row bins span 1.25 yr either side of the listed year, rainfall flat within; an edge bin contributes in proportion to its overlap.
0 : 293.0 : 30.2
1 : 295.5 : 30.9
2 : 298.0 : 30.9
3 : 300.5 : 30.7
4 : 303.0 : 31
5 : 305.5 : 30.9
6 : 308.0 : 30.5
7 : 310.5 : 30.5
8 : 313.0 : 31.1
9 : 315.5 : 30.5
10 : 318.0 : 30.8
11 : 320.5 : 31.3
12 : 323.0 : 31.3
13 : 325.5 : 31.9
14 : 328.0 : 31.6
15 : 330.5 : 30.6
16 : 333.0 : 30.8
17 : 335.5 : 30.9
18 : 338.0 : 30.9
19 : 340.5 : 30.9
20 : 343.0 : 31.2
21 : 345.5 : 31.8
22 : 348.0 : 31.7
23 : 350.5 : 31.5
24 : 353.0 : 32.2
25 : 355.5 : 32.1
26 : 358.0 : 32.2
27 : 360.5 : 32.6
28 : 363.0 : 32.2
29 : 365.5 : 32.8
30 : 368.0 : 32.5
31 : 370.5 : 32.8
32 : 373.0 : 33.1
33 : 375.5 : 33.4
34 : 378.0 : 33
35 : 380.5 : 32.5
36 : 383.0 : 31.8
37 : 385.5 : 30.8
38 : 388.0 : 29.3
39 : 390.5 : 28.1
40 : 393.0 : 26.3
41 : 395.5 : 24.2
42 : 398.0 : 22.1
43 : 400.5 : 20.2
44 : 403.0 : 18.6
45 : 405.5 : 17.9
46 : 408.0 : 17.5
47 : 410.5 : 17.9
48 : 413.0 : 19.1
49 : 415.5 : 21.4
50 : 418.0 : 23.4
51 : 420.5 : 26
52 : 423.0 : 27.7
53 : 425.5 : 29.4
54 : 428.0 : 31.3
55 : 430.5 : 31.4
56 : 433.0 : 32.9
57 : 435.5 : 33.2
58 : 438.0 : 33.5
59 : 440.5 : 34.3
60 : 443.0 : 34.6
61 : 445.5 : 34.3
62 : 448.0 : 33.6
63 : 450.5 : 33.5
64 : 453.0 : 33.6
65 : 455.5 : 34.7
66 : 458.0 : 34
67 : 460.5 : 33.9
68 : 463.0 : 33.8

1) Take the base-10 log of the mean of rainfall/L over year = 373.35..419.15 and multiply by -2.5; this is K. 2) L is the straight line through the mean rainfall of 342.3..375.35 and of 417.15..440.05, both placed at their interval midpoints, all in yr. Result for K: 0.24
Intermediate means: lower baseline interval 32.3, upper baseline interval 30.1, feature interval 25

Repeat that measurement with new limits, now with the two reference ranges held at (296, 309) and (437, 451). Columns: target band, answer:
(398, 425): 0.49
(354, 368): -0.01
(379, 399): 0.16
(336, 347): 0.02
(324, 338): 0.01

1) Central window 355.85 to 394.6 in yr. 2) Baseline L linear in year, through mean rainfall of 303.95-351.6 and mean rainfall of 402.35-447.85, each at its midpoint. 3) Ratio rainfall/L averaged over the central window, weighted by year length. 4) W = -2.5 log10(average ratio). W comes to -0.08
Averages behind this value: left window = 31.1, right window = 27.2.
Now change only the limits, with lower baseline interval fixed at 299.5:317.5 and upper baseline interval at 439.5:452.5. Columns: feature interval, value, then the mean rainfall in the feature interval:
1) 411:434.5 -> 0.25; 26.7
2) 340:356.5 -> 0.00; 31.7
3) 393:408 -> 0.50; 20.8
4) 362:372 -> -0.02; 32.6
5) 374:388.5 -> 0.02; 32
